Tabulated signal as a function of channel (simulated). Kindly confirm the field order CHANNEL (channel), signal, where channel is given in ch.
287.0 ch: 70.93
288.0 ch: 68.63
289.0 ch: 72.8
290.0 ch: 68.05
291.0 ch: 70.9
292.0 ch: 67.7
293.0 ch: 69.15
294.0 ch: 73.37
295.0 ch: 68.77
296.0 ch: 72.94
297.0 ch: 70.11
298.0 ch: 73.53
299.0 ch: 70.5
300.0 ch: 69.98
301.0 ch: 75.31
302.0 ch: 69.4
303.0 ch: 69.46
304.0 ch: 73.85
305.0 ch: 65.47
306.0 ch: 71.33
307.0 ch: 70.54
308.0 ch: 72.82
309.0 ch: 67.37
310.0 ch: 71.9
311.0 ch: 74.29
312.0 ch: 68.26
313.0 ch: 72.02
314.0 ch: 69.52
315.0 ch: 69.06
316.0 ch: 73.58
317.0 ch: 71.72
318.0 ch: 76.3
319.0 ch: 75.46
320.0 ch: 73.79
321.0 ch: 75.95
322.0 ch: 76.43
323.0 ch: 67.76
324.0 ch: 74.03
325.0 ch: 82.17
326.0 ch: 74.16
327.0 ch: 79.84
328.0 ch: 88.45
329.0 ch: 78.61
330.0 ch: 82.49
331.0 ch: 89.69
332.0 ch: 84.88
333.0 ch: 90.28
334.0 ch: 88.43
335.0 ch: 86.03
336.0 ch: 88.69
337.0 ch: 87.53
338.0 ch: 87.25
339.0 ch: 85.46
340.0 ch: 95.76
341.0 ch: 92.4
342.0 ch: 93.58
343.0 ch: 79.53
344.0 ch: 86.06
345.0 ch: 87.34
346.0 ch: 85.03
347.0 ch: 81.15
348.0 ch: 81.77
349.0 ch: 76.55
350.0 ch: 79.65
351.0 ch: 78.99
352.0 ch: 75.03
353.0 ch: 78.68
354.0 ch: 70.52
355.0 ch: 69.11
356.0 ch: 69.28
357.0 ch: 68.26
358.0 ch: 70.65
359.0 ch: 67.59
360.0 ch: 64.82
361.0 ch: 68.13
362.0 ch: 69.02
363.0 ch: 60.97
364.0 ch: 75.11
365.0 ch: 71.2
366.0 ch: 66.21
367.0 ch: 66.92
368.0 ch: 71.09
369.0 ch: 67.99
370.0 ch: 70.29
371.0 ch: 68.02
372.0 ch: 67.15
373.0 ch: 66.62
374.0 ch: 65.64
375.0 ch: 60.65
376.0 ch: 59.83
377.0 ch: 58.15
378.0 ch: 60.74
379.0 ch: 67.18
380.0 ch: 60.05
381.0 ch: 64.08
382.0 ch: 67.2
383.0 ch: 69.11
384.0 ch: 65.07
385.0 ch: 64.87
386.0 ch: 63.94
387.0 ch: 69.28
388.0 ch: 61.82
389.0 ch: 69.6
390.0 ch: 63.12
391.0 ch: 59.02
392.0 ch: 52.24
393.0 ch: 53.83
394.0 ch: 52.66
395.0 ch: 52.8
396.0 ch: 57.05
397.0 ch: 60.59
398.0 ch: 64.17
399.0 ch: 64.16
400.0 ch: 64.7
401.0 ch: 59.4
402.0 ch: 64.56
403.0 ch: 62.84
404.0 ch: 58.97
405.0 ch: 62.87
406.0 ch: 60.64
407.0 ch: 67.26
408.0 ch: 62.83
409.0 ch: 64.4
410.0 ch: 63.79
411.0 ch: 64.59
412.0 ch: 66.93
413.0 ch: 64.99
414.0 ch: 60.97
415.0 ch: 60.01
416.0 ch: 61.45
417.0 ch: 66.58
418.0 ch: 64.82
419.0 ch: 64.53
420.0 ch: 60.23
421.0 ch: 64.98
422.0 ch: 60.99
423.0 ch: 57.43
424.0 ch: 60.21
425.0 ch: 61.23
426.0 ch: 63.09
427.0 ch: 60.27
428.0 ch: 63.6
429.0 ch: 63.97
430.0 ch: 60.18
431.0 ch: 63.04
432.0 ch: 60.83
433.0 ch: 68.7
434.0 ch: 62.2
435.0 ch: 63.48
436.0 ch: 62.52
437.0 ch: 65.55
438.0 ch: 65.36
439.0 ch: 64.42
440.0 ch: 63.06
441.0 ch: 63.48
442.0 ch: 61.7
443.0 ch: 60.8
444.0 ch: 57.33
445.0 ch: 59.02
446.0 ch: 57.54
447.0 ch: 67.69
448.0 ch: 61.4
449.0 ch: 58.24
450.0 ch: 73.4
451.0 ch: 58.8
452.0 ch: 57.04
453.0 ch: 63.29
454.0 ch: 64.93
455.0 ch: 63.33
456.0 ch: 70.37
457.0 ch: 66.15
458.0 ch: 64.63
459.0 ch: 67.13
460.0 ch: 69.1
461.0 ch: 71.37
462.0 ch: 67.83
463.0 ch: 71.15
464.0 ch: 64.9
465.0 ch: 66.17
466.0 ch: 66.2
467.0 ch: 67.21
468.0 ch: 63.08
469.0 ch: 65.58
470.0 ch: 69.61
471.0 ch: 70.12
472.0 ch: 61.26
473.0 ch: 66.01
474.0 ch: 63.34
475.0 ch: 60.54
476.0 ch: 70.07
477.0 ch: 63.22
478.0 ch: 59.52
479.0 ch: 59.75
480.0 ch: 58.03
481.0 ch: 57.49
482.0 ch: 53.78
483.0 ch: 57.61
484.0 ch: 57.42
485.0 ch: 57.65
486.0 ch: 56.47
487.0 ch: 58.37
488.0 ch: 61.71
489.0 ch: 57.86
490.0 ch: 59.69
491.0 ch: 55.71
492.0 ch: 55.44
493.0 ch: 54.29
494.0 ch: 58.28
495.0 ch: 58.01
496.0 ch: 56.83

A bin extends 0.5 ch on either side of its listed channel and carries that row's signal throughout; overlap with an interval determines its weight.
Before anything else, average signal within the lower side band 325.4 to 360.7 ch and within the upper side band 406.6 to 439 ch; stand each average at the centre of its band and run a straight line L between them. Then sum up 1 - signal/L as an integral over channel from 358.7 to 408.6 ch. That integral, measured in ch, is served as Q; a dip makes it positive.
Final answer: 5.7 ch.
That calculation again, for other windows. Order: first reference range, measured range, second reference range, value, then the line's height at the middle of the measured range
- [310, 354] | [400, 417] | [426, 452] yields 1.1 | 67.6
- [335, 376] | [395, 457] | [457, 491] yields 4.8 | 68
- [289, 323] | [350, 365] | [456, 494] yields -0.4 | 68.8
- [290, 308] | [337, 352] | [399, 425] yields -3.8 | 67.5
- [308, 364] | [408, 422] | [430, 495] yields 1.0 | 68.3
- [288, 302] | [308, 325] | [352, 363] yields -0.5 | 70.4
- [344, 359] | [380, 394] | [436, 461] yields 1.8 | 71.8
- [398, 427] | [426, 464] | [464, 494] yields -1.1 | 62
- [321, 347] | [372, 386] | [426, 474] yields 2.3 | 76.5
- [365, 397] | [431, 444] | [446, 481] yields 0.2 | 64.4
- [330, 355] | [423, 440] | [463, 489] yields 1.6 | 69.6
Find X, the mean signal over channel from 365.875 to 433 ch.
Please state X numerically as 63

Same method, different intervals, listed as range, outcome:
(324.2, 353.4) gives 84.2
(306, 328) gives 73.5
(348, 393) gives 67.3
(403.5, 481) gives 63.6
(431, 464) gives 64.1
